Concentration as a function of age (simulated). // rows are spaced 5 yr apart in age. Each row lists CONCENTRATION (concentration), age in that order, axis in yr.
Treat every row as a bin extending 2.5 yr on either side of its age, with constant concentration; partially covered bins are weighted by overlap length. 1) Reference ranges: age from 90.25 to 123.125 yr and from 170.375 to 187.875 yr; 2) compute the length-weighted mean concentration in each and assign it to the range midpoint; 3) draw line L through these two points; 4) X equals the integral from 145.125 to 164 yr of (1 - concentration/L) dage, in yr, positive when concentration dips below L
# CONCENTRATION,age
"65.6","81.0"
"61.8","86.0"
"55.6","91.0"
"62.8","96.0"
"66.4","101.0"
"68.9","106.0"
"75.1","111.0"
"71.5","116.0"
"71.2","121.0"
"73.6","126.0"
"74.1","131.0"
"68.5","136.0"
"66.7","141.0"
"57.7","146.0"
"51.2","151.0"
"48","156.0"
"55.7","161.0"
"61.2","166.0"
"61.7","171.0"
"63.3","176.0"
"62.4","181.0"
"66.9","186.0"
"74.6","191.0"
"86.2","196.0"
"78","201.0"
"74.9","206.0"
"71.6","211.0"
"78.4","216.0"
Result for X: 3.5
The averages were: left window 67.9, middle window 53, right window 63.7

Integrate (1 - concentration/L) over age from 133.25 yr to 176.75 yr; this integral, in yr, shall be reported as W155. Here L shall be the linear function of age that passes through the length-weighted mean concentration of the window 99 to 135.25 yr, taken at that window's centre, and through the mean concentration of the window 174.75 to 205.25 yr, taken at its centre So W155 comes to 7.7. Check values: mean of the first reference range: 71.5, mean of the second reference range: 72.4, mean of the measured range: 59.3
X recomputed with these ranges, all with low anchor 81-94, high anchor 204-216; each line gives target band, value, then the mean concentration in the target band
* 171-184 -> 1.4 yr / 62.8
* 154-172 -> 3.3 yr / 56.5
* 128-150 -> 0.1 yr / 65.8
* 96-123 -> -3.1 yr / 69.9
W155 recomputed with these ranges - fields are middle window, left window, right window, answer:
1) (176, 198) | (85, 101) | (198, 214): 0.5 yr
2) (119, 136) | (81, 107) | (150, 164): -4.5 yr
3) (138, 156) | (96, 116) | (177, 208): 3.5 yr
